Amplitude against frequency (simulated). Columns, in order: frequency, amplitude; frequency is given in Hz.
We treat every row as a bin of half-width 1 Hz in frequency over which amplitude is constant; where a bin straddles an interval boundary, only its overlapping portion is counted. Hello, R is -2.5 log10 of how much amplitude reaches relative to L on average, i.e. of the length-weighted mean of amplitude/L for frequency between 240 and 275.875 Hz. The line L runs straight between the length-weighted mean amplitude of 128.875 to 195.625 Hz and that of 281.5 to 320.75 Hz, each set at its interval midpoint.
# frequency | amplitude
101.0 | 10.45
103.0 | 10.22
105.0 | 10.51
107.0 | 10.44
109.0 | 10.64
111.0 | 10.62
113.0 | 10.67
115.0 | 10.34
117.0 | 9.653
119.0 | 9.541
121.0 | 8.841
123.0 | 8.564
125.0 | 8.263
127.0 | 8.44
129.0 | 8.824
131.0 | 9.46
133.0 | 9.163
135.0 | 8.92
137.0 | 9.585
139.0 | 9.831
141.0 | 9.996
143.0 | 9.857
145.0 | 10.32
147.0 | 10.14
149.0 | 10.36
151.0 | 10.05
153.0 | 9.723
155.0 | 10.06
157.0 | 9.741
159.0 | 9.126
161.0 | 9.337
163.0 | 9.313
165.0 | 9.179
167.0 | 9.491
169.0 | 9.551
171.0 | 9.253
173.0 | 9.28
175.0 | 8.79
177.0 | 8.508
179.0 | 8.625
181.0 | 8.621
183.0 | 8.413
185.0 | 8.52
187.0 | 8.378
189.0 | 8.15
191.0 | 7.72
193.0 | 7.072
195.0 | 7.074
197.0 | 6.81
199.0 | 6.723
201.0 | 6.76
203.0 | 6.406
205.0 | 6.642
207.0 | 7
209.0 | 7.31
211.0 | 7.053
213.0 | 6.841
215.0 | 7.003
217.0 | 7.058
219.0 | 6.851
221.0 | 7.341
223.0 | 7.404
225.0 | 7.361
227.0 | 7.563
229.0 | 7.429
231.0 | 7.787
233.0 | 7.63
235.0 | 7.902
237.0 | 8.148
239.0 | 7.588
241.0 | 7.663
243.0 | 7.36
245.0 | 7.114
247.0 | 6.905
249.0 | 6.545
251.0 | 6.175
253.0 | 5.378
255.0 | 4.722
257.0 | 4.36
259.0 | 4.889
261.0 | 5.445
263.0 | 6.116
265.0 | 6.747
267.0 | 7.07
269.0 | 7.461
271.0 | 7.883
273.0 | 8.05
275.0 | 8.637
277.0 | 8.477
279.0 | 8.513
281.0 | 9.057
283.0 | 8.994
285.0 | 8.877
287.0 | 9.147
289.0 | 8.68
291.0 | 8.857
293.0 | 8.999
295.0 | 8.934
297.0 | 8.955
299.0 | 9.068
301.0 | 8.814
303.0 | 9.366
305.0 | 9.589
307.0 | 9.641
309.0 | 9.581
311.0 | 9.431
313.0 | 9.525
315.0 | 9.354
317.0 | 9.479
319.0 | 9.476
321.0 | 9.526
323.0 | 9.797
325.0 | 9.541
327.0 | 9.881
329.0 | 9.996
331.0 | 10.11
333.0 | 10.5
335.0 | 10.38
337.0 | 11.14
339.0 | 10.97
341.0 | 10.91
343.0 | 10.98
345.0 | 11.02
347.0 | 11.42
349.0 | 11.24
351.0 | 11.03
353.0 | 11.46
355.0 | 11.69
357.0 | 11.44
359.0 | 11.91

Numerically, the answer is 0.36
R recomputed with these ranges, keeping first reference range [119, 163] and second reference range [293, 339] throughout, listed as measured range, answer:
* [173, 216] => 0.25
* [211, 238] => 0.28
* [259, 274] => 0.37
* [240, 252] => 0.35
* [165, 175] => 0.02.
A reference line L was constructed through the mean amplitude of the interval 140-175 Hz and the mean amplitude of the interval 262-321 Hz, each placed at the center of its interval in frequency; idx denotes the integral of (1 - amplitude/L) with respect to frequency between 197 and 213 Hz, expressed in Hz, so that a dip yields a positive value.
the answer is 4.3 Hz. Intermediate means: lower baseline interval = 9.67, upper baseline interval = 8.73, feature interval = 6.84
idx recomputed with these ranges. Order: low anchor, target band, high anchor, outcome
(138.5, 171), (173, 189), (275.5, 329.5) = 1.8 Hz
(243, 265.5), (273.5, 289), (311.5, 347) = -2.8 Hz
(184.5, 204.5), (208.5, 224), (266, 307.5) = 1.1 Hz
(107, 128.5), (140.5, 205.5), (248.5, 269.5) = -4.6 Hz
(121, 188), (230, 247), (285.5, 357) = 3.6 Hz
